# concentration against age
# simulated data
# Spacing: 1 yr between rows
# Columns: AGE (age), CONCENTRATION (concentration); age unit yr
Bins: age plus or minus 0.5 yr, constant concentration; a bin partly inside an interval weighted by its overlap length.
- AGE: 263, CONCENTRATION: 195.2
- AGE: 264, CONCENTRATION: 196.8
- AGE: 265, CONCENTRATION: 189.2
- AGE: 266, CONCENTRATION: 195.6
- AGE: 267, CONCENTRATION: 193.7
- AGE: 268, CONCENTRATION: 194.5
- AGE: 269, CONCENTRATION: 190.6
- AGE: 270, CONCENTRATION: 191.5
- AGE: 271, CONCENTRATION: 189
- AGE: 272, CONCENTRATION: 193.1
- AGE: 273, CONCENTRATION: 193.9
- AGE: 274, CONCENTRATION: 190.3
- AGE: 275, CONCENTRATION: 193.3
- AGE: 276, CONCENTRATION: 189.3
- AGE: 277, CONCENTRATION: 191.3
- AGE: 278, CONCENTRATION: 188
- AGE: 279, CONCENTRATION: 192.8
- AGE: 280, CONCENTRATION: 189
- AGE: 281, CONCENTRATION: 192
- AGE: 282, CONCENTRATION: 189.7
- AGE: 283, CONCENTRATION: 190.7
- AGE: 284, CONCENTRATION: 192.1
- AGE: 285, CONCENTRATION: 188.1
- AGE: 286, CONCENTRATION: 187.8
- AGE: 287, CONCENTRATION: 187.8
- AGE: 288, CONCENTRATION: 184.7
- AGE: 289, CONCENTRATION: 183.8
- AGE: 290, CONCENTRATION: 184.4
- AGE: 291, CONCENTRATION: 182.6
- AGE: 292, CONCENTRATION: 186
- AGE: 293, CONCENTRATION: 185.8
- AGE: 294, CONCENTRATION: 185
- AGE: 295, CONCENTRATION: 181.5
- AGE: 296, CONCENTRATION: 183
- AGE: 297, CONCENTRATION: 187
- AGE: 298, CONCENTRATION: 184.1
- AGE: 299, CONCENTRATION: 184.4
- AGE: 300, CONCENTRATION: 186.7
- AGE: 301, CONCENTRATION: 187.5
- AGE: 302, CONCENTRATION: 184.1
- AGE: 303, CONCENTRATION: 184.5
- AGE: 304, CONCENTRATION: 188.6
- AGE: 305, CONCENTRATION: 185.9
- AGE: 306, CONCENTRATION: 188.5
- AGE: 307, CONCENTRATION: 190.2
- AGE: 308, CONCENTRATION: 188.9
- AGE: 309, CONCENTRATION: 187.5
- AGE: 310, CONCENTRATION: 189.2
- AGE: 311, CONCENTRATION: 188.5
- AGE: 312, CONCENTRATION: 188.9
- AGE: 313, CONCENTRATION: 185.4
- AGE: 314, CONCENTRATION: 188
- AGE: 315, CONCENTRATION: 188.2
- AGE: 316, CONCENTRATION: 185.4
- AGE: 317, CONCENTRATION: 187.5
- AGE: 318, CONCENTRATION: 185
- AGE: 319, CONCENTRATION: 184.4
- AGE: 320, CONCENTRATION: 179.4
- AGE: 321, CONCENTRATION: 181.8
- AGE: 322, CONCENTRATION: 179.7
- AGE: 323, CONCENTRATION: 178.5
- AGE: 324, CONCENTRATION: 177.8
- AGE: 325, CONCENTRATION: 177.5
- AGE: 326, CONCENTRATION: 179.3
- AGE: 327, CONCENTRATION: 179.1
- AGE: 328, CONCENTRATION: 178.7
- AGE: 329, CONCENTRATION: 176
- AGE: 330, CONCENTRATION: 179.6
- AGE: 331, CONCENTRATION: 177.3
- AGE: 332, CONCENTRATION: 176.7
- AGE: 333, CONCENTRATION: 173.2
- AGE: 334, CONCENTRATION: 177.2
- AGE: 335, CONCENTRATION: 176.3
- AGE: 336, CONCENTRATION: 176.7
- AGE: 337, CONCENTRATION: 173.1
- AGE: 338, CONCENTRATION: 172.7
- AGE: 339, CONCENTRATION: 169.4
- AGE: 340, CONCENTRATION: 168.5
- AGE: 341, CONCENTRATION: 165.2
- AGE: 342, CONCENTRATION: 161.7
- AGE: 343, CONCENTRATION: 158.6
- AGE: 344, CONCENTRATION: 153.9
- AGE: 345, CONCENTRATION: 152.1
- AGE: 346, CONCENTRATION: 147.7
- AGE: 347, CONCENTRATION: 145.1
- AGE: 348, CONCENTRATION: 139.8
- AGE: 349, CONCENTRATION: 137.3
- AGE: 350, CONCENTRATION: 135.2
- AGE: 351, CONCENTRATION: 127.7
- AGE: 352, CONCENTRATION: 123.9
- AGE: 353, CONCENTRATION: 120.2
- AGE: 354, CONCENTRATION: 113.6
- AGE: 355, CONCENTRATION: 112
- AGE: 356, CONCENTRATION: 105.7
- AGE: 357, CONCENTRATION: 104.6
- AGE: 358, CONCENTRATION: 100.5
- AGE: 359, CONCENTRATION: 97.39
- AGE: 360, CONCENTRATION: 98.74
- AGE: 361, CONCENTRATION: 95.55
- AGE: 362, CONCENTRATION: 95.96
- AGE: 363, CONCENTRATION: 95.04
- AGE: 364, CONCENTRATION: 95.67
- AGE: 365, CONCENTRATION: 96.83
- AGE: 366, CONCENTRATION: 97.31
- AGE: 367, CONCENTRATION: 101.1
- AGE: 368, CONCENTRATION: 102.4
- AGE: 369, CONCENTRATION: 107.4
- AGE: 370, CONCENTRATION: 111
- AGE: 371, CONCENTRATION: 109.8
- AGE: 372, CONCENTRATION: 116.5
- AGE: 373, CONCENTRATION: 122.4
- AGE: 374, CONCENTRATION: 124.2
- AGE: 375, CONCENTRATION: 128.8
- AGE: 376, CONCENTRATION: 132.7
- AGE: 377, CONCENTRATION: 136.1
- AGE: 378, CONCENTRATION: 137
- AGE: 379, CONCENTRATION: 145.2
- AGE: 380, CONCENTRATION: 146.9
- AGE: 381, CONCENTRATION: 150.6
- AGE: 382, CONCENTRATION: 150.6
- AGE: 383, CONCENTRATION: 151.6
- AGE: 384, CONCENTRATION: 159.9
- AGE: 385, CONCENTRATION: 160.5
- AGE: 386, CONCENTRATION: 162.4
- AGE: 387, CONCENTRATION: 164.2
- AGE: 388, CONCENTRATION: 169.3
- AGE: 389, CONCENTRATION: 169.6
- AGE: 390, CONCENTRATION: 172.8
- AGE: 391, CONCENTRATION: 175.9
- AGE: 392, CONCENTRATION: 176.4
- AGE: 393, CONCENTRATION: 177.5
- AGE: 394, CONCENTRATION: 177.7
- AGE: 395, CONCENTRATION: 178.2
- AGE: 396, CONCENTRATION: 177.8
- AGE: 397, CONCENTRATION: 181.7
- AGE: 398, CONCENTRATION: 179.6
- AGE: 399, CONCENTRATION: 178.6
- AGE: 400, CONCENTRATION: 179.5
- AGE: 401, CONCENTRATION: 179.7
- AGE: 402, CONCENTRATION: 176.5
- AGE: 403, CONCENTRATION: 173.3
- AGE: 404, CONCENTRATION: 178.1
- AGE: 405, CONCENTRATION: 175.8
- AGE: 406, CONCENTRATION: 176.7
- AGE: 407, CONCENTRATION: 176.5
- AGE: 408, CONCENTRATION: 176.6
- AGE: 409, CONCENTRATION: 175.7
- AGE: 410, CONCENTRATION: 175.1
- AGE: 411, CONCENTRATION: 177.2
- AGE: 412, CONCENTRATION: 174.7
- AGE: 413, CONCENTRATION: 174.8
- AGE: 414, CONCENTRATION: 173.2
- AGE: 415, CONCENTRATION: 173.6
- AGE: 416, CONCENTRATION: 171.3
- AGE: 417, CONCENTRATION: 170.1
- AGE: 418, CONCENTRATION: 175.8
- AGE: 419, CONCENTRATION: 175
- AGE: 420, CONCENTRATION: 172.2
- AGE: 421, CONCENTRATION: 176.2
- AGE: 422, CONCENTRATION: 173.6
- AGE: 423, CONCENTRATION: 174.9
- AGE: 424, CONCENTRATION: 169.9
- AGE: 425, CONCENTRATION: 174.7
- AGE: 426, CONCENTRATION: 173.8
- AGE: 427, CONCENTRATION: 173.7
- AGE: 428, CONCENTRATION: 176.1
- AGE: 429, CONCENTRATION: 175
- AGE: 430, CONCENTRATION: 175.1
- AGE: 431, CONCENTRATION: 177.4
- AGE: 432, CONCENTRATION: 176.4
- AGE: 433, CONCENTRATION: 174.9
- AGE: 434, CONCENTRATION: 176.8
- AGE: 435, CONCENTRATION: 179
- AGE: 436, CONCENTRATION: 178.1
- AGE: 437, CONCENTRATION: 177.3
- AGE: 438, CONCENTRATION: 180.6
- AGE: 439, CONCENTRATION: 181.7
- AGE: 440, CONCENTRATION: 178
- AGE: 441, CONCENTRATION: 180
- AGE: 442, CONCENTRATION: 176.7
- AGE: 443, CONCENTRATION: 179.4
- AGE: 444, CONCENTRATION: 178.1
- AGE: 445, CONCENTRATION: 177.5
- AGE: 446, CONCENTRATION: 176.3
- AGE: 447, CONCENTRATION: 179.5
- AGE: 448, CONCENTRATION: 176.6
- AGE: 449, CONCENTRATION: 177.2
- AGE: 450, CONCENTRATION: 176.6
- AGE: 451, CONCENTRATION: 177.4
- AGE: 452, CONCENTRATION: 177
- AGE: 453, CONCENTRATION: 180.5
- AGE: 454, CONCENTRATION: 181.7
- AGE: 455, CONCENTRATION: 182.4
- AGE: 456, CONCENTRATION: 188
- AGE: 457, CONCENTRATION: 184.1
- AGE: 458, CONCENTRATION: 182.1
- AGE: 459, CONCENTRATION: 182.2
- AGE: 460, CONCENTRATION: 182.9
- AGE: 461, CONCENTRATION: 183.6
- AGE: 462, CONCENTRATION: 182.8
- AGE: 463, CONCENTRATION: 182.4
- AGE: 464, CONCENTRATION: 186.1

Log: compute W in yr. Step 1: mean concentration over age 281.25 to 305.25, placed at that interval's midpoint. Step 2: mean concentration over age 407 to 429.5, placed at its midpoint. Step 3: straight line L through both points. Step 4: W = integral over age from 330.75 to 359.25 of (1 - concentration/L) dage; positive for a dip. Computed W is 5.48 yr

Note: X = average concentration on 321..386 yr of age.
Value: 141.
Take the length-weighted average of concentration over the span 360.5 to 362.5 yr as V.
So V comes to 95.8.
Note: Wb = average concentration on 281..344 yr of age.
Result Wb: 182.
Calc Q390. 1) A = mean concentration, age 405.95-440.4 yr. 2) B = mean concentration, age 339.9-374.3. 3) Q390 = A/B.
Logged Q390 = 1.5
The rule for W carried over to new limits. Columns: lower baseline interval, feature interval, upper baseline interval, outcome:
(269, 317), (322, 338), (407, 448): 0.65 yr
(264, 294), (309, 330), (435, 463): 0.50 yr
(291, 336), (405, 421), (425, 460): 0.44 yr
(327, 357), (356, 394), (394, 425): 7.86 yr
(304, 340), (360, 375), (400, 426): 6.10 yr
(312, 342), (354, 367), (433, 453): 5.70 yr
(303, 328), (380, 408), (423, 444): 1.27 yr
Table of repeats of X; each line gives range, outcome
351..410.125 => 143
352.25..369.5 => 103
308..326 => 184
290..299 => 184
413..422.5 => 174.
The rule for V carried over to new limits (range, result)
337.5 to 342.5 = 168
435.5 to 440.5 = 179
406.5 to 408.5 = 177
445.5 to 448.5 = 177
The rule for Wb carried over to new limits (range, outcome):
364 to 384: 125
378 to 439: 172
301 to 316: 188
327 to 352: 162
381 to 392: 164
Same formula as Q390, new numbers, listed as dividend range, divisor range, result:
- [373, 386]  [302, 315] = 0.76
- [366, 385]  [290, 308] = 0.70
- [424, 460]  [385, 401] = 1.02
